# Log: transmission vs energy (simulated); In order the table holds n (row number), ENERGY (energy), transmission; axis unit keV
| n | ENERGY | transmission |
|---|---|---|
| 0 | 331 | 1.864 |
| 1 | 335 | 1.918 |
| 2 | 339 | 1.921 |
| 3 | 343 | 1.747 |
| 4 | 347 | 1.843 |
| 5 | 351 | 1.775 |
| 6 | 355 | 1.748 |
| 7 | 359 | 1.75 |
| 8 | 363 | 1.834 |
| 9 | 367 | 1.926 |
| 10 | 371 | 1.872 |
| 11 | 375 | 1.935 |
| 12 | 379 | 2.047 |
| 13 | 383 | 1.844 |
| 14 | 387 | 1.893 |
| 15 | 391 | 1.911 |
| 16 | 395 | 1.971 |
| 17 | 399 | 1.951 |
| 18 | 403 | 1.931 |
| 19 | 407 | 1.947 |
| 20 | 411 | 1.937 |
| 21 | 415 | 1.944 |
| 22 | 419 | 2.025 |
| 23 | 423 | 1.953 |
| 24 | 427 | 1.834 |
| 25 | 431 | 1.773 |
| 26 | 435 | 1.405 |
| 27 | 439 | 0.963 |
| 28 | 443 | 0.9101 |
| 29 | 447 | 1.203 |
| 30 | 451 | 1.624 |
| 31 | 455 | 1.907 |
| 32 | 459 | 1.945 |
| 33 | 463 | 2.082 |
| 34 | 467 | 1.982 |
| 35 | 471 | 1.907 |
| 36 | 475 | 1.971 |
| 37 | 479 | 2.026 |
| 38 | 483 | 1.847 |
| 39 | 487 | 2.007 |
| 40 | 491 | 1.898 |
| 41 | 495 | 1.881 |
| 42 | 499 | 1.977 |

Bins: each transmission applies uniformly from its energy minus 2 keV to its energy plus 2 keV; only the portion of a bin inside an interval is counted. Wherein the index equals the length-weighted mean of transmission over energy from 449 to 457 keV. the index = 1.77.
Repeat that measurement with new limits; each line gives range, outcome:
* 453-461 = 1.93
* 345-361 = 1.78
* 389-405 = 1.94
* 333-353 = 1.84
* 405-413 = 1.94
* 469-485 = 1.94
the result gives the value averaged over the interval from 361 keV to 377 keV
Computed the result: 1.89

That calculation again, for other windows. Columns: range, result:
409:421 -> 1.97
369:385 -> 1.92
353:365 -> 1.78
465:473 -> 1.94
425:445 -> 1.38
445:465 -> 1.75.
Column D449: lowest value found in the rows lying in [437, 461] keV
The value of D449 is 0.9101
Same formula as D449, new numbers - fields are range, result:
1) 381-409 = 1.844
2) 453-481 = 1.907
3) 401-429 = 1.834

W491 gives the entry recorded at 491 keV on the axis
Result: 1.898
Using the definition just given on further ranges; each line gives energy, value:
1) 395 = 1.971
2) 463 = 2.082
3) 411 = 1.937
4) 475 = 1.971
